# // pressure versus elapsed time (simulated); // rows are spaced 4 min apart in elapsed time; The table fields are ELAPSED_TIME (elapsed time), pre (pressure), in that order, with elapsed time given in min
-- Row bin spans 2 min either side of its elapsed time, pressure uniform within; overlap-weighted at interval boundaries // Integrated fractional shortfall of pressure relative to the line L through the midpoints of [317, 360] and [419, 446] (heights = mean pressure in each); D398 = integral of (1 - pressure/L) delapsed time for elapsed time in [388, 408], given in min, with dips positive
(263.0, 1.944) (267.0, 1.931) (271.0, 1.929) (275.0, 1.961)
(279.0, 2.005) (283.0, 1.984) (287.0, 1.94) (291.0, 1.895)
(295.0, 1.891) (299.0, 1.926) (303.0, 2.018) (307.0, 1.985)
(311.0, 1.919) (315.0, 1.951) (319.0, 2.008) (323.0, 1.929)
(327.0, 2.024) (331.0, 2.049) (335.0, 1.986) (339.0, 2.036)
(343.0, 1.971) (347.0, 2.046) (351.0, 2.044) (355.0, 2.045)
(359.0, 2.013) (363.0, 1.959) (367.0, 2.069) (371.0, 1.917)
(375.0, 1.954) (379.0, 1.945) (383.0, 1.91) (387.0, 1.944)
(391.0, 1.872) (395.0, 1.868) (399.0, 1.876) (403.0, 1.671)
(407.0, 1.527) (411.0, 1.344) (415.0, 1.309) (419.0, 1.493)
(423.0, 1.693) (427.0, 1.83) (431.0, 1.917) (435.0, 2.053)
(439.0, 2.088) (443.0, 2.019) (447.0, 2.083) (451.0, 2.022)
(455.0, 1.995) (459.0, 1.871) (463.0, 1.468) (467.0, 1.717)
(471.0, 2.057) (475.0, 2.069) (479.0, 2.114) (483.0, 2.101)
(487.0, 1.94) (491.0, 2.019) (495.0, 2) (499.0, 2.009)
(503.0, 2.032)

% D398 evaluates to 1.7 min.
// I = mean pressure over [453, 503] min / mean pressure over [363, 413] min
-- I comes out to 1.07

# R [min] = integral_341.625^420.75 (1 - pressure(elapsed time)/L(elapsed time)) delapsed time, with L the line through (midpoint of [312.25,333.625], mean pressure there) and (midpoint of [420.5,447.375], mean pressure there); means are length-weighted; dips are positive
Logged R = 5.0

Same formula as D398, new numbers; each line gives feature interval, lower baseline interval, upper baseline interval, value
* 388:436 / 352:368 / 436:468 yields 6.4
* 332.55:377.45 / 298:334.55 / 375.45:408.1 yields -2.2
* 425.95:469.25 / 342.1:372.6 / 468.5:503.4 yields 2.3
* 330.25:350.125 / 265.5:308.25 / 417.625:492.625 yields -0.8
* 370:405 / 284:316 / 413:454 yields 0.0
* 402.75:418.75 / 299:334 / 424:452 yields 4.4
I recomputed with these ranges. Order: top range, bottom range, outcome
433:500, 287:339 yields 1.01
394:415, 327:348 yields 0.80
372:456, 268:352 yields 0.93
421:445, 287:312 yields 1.00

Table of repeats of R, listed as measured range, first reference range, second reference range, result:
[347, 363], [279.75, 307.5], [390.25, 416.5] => -2.3 min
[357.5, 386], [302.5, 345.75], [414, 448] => -0.6 min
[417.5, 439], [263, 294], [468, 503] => 1.9 min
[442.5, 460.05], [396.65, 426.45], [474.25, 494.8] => -1.7 min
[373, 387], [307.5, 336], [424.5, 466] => 0.1 min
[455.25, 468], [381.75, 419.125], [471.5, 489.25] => 1.6 min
